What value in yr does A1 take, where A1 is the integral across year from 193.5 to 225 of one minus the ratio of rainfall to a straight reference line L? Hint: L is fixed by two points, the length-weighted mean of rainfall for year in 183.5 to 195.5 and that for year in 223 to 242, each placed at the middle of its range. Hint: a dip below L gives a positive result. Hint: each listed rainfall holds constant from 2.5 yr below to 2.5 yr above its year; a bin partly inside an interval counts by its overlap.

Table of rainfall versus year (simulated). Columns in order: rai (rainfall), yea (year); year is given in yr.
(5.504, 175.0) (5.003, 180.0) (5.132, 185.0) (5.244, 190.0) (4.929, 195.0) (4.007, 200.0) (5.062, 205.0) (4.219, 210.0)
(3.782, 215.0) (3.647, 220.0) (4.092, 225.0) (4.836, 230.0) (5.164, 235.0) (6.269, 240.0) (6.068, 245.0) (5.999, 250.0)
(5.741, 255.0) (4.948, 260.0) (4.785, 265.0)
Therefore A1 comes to 5.4 yr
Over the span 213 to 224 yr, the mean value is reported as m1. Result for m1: 3.76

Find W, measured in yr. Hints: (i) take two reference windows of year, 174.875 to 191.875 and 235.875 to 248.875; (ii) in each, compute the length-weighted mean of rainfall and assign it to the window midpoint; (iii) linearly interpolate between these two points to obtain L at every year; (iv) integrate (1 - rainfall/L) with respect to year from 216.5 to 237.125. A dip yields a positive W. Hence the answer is 5.0 yr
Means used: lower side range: 5.18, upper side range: 6.03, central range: 4.39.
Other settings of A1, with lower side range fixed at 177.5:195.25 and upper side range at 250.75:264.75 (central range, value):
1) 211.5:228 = 4.2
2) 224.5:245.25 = -0.2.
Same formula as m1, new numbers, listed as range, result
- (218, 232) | 4.19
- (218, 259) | 5.24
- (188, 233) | 4.42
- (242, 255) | 5.99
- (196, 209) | 4.54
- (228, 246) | 5.56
